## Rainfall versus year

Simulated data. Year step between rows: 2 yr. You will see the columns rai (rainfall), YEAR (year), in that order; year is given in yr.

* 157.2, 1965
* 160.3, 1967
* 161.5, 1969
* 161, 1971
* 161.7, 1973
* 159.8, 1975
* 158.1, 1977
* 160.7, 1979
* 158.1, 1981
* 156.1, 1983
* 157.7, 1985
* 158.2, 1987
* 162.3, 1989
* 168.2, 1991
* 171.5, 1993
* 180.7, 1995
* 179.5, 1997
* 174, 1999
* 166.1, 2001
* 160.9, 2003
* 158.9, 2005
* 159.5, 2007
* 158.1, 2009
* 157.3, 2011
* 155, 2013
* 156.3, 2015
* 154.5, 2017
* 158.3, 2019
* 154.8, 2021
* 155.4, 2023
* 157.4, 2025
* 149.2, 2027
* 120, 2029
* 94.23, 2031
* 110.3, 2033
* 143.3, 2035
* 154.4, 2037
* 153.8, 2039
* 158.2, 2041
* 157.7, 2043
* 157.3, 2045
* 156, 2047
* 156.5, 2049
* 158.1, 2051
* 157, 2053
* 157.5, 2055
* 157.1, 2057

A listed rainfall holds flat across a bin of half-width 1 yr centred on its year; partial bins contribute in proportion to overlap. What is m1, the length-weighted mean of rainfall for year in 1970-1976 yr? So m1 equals 161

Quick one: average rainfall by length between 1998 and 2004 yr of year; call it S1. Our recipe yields 167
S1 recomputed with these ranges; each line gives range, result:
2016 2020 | 156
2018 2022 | 157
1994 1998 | 180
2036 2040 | 154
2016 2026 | 156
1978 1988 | 158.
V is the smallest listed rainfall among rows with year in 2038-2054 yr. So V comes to 153.8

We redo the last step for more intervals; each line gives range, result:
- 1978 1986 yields 156.1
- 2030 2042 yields 94.23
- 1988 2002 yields 162.3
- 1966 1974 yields 160.3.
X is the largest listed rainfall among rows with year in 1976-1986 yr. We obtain 160.7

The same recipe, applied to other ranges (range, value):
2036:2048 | 158.2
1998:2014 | 174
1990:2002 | 180.7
